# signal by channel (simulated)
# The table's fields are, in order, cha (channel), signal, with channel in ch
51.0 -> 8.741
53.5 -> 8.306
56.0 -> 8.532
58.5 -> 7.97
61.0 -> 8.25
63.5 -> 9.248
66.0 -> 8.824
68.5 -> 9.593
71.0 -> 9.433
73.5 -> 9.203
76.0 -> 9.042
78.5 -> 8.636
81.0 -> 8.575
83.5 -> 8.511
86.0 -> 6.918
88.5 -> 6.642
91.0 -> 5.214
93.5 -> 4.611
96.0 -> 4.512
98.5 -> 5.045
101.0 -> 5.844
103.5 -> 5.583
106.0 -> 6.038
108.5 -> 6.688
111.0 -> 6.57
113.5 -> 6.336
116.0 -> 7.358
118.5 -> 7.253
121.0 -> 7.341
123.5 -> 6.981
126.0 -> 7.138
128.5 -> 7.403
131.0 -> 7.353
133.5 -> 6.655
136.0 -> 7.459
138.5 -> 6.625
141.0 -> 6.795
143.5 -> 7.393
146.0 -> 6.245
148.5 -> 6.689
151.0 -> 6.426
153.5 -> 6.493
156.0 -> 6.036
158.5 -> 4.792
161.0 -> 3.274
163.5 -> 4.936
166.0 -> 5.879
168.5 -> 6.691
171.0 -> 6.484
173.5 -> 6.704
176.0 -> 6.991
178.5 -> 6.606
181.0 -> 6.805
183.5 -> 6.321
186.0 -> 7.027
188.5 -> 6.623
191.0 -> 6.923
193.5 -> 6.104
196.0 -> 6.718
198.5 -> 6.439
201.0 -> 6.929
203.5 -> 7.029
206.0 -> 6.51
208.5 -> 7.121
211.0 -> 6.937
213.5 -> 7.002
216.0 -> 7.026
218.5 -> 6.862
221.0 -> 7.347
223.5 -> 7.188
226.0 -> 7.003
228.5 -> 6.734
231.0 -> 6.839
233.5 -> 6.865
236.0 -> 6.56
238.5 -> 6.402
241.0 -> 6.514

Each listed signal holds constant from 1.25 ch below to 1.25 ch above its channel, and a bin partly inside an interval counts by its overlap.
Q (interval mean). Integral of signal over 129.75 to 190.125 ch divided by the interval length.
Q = 6.39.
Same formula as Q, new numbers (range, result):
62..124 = 7.21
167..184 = 6.66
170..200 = 6.65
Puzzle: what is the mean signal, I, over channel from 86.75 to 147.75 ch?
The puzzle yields 6.47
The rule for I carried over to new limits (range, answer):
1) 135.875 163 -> 6.12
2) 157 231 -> 6.52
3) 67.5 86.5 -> 8.8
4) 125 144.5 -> 7.1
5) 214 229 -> 7.04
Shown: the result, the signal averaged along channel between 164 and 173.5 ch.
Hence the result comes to 6.29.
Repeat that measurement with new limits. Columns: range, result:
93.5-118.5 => 5.99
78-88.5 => 7.95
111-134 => 7.08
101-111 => 6.13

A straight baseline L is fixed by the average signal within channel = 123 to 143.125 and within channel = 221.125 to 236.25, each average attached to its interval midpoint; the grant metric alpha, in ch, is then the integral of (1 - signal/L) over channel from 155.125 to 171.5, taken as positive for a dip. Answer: 3.8 ch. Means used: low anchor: 7.07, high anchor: 6.92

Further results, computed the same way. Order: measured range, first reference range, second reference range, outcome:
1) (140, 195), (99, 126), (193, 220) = 3.6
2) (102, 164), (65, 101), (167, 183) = 4.7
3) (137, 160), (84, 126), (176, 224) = 0.5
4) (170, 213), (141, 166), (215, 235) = -1.8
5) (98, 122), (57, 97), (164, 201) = 3.2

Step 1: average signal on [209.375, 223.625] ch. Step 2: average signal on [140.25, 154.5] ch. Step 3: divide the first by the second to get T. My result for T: 1.06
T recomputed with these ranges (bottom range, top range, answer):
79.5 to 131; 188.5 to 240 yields 1.04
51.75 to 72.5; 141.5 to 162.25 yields 0.68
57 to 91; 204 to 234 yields 0.83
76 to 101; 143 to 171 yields 0.89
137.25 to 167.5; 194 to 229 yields 1.16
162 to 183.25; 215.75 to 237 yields 1.09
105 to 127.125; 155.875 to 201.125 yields 0.91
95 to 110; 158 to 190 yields 1.08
